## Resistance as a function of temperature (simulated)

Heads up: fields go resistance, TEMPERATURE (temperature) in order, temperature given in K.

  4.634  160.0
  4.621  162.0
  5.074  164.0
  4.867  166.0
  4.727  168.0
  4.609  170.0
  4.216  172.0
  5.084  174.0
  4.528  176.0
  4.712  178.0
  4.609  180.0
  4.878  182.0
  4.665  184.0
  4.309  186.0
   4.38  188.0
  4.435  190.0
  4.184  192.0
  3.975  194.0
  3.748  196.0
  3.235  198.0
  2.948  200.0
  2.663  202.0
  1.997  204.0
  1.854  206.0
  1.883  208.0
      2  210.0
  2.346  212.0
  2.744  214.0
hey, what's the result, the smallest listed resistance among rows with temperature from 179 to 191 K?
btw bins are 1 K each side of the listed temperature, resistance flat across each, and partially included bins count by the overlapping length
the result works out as 4.309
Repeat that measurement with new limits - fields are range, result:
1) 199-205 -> 1.997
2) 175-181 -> 4.528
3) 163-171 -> 4.609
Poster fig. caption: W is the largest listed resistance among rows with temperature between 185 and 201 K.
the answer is 4.435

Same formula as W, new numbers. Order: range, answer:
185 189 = 4.38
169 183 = 5.084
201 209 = 2.663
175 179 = 4.712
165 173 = 4.867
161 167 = 5.074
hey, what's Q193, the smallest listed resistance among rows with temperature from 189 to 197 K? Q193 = 3.748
